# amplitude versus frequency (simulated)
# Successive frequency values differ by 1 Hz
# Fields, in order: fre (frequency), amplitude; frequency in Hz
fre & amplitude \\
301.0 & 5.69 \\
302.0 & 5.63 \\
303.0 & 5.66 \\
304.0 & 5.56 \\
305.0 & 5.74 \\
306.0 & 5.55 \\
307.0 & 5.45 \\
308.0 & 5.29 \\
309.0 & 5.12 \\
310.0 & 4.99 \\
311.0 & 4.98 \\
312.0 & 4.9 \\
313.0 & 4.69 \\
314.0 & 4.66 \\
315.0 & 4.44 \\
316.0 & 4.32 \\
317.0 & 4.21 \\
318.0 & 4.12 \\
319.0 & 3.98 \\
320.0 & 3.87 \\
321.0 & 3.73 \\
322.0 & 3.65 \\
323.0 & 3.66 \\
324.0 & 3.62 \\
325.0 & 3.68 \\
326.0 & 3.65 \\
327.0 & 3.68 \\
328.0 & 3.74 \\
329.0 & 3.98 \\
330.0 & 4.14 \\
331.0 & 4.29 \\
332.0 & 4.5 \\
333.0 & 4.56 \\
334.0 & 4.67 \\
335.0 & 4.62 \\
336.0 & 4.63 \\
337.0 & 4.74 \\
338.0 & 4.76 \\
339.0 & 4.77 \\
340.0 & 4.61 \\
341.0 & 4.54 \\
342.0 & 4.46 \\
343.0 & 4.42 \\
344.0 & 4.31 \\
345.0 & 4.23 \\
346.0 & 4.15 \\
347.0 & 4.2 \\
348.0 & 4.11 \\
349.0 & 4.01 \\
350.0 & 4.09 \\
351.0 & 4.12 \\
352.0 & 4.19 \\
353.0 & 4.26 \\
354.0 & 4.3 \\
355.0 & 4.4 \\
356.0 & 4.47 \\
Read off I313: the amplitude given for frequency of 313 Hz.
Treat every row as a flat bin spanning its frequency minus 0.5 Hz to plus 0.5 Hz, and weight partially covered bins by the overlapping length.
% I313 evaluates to 4.69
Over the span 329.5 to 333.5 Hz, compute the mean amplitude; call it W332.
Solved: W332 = 4.37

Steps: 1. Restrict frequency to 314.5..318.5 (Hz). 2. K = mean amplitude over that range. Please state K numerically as 4.27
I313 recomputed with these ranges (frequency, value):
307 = 5.45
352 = 4.19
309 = 5.12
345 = 4.23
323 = 3.66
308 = 5.29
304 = 5.56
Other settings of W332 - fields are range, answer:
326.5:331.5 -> 3.97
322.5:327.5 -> 3.66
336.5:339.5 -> 4.76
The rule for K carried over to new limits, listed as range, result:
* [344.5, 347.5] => 4.19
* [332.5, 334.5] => 4.62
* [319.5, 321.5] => 3.8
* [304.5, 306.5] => 5.64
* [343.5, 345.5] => 4.27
